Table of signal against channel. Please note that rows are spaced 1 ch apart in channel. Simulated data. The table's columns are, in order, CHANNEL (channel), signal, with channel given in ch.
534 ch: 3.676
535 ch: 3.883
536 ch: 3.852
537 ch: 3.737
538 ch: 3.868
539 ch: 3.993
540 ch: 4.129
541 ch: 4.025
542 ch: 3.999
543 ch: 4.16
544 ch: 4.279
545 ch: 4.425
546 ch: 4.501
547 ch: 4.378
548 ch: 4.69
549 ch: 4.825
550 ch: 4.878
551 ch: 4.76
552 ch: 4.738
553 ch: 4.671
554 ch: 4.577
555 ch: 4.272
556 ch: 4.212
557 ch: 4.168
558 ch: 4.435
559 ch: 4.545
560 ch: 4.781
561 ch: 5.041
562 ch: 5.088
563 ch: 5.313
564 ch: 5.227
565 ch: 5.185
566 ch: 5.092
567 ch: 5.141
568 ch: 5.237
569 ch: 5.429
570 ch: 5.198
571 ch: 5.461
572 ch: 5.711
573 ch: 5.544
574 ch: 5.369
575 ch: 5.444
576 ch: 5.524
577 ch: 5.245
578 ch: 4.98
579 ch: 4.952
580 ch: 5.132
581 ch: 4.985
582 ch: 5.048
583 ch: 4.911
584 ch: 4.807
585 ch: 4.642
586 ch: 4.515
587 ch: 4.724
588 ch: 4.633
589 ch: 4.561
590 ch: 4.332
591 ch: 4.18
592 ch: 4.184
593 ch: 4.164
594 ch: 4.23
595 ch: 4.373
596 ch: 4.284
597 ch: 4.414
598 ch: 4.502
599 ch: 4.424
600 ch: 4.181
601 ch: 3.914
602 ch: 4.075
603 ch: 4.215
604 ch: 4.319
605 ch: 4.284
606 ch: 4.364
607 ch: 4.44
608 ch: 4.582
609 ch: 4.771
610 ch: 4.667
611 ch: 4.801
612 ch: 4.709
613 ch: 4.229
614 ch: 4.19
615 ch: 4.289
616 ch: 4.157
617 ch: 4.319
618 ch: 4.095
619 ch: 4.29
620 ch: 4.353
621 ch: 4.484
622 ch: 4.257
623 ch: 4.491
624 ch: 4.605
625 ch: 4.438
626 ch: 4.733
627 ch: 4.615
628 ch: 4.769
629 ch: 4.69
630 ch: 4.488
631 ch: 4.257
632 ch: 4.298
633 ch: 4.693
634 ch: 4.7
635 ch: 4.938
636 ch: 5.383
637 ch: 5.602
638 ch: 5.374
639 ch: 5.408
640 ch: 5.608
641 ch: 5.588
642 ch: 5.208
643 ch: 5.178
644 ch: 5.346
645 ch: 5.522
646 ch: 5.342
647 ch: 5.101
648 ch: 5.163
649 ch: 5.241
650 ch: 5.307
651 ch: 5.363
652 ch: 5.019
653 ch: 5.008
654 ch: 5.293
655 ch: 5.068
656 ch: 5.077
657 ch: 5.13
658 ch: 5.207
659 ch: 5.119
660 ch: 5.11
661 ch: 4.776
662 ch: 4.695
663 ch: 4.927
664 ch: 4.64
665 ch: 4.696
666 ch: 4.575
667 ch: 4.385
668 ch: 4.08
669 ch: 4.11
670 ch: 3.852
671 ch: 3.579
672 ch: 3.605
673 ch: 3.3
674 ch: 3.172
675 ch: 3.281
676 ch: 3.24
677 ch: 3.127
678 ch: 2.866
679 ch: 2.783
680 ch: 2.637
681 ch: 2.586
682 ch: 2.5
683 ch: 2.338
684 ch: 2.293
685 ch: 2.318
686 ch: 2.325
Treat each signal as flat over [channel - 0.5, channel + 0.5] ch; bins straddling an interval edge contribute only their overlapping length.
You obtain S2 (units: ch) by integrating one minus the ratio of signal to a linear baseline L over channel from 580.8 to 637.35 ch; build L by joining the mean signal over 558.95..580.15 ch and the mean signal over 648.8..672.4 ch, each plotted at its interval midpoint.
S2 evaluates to 5.8 ch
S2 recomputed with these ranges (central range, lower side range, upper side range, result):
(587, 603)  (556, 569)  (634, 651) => 2.45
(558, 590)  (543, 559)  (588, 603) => -4.84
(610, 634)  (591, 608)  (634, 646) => 2.03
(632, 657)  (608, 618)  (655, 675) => -4.43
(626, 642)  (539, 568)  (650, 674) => -1.18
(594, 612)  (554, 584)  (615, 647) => 1.91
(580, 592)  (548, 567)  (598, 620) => -0.33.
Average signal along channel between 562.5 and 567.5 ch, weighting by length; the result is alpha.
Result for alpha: 5.19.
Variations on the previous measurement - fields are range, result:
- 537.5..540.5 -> 4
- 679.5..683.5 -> 2.52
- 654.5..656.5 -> 5.07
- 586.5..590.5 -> 4.56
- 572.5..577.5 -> 5.43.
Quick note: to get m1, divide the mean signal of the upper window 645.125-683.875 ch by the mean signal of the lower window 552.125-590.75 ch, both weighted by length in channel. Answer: 0.86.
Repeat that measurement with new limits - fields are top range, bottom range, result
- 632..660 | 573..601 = 1.11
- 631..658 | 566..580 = 0.97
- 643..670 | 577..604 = 1.10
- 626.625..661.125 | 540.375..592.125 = 1.06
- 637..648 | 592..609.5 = 1.24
